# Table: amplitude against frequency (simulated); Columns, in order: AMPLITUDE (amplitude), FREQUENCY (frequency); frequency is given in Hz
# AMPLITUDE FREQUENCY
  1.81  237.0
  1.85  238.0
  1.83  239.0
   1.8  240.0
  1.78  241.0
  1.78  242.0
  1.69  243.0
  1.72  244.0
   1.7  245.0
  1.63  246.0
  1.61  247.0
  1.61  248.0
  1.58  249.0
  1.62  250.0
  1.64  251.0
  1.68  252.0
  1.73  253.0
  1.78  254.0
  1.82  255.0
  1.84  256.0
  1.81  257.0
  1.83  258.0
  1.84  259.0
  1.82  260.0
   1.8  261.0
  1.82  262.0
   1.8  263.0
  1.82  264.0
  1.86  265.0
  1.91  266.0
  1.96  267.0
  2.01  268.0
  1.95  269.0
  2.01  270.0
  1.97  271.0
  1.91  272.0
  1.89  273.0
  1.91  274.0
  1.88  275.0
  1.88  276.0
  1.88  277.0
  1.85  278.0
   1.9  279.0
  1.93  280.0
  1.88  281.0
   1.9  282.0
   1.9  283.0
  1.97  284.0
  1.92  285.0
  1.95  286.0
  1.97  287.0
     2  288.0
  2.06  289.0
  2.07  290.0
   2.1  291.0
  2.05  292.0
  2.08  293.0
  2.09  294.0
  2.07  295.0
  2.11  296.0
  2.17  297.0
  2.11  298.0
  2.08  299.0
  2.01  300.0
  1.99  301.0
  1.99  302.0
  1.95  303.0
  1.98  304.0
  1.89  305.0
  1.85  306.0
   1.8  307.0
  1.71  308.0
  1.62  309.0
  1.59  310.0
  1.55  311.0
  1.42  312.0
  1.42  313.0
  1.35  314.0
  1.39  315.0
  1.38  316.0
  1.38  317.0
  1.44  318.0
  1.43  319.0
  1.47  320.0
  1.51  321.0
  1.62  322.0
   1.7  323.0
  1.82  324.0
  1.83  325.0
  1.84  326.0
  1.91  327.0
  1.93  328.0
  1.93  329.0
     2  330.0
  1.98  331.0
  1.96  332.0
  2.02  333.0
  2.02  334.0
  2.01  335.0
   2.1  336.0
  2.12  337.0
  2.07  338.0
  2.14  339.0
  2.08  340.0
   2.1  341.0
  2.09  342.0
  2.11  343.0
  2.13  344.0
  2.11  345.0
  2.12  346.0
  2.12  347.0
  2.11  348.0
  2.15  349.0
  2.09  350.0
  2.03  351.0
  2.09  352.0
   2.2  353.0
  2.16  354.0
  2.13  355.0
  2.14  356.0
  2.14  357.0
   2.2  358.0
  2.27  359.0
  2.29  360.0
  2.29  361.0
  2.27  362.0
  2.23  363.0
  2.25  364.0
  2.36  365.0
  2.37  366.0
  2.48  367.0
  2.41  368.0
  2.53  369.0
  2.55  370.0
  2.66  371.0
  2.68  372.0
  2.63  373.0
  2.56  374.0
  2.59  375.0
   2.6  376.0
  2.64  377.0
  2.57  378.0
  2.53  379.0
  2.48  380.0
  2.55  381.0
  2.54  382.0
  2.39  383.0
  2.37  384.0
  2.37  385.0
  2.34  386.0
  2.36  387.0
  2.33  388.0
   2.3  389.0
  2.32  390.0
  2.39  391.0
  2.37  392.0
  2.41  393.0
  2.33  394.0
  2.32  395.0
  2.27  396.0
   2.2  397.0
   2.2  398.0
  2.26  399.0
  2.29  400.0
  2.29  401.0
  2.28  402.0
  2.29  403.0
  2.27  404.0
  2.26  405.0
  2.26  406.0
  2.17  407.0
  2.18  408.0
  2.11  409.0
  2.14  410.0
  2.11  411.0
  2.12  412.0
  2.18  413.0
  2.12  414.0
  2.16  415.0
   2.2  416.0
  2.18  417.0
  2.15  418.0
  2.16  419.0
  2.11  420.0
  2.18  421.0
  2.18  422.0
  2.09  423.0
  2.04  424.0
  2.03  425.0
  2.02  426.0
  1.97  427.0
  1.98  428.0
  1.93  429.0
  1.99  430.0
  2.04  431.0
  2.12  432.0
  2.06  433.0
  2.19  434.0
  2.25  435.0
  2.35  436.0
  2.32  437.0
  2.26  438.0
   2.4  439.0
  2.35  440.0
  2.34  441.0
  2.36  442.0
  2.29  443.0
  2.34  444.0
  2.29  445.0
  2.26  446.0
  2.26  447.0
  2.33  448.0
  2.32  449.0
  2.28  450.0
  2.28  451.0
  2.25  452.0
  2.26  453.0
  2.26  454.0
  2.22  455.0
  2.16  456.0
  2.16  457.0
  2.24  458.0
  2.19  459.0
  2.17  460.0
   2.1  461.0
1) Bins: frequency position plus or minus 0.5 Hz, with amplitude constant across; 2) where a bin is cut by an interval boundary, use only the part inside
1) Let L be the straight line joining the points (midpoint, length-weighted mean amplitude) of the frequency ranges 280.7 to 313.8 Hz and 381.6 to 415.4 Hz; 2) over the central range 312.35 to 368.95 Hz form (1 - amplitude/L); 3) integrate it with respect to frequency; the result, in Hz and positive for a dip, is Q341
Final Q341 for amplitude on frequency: 2.3 Hz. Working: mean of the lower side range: 1.91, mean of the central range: 1.99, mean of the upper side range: 2.27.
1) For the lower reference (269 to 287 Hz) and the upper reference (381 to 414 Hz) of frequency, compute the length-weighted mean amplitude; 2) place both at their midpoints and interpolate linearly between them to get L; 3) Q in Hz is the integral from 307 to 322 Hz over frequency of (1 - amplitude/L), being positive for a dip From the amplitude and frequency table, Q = 4.0 Hz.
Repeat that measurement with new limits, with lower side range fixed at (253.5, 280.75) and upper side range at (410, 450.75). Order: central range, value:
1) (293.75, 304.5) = -0.6 Hz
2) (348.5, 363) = -0.9 Hz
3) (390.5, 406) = -1.3 Hz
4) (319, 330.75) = 1.3 Hz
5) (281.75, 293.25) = -0.5 Hz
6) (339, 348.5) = -0.4 Hz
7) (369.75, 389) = -3.9 Hz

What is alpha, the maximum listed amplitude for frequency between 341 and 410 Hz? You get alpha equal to 2.68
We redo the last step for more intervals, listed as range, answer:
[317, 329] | 1.93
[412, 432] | 2.2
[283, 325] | 2.17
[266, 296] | 2.11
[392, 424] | 2.41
